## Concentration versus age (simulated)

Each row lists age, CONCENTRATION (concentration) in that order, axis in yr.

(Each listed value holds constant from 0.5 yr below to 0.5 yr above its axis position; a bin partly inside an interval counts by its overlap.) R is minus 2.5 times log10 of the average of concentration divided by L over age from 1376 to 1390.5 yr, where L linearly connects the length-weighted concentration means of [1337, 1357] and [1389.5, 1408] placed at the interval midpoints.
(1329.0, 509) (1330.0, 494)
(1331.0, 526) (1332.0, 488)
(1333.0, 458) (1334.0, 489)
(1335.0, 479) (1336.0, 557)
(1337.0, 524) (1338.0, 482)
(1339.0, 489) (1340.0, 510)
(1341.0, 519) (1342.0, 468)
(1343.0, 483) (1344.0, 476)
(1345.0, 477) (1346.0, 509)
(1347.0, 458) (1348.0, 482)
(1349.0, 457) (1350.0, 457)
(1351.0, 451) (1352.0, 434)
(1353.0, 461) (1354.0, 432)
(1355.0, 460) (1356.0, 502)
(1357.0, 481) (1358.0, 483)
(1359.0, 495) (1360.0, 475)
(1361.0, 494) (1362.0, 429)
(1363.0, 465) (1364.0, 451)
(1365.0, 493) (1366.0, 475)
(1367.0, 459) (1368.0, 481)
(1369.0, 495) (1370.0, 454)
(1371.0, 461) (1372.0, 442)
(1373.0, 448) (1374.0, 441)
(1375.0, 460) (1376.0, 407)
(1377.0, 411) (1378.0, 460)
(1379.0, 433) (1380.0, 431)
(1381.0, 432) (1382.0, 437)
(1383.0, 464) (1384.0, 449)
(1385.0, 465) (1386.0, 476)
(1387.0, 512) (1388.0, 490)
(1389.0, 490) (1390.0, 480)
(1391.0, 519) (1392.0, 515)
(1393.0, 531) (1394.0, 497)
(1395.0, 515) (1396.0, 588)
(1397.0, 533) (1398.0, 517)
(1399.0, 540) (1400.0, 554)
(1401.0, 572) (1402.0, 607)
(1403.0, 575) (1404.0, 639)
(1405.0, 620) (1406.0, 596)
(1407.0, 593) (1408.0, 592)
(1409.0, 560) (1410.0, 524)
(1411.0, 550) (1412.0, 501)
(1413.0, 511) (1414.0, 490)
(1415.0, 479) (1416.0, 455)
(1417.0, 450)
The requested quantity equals 0.16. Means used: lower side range 475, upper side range 556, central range 457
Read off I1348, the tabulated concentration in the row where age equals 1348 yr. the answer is 482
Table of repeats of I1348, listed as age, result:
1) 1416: 455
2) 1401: 572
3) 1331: 526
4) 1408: 592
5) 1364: 451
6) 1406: 596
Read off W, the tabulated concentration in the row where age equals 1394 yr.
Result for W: 497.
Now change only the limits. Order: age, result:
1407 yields 593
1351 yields 451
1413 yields 511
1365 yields 493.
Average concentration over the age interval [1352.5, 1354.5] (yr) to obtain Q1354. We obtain 446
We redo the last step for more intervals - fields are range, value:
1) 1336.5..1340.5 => 501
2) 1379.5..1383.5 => 441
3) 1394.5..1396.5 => 552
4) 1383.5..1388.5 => 478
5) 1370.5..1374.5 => 448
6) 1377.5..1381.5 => 439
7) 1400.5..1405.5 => 603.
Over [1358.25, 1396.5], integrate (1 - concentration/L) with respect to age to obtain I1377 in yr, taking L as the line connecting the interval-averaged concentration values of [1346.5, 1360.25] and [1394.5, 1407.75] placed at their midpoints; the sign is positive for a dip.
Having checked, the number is 3.5 yr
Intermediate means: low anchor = 466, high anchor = 573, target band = 472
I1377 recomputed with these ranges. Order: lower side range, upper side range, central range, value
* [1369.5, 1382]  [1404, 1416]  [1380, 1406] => -1.3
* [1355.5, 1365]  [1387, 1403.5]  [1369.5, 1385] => 1.9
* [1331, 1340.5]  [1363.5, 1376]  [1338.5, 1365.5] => 0.4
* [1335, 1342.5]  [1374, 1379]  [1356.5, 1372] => -0.5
